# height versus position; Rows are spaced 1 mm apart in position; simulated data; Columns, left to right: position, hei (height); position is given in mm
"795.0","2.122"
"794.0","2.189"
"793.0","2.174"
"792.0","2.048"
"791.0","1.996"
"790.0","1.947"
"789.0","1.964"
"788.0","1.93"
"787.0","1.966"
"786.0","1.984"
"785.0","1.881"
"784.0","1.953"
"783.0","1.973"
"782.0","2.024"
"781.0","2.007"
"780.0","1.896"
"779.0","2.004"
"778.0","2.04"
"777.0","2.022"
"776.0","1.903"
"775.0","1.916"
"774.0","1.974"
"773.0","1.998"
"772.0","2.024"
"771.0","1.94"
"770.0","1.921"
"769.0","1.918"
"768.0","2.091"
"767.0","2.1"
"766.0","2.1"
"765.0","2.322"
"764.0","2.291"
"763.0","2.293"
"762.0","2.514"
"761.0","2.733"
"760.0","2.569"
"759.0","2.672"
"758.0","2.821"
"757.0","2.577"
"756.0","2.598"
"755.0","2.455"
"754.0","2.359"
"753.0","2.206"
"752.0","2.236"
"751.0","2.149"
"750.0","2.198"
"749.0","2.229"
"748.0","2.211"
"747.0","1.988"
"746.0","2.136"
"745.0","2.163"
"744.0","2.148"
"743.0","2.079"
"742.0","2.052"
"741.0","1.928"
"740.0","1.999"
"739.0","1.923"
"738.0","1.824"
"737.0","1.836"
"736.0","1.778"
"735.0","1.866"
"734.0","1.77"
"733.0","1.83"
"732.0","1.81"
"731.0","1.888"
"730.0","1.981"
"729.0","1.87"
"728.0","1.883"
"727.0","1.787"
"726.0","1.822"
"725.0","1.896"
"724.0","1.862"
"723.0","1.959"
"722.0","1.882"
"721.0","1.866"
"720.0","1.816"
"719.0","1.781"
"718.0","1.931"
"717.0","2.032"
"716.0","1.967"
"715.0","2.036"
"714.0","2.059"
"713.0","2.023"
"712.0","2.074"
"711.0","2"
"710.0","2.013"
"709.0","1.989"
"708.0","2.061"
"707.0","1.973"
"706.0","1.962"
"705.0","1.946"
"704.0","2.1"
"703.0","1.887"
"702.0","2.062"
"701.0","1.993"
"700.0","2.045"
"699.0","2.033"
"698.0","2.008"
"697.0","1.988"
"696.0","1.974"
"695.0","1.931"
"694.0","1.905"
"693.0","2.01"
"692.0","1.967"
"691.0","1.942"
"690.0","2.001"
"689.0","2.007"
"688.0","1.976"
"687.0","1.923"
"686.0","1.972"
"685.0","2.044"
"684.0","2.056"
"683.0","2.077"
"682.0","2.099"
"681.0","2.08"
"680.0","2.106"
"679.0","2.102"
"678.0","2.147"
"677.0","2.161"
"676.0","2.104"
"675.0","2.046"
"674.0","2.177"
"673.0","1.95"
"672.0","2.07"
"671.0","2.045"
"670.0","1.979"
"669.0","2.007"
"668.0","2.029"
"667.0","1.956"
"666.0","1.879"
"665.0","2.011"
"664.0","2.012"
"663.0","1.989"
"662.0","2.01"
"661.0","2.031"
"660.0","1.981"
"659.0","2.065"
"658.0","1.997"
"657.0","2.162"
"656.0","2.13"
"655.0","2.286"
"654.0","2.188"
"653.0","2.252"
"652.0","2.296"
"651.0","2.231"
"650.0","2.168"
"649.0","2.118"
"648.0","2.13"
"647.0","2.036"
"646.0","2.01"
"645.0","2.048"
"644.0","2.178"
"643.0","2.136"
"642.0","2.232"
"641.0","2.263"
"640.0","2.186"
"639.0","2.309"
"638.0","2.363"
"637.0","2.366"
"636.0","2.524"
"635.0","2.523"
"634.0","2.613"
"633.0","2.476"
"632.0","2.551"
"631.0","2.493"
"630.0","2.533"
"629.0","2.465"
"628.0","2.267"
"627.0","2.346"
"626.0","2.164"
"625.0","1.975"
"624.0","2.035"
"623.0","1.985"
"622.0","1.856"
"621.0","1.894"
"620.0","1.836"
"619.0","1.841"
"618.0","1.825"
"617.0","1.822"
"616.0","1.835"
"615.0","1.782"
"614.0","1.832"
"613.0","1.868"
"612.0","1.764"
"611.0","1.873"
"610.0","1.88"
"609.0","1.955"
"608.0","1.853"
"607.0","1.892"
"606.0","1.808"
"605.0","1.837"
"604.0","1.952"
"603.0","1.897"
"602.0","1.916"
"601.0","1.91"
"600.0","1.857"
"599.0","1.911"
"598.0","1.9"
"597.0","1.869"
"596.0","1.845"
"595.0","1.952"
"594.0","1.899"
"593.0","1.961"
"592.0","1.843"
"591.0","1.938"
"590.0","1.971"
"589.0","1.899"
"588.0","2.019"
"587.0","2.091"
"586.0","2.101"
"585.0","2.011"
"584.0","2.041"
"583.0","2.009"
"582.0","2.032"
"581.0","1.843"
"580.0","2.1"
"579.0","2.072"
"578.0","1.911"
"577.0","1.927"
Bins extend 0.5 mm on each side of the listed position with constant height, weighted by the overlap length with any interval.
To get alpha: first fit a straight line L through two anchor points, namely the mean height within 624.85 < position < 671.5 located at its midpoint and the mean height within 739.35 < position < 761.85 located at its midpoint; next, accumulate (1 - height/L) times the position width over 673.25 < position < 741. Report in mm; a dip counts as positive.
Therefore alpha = 8.5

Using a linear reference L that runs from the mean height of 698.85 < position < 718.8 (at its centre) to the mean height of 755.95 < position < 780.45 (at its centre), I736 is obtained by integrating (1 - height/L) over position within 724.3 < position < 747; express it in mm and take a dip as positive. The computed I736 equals 1.9 mm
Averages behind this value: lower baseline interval 2.01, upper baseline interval 2.2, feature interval 1.92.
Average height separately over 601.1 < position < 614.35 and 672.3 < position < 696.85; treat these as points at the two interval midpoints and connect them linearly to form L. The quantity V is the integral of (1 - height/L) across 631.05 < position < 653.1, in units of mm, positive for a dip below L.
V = -3.8 mm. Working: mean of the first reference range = 1.87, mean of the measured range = 2.28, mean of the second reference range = 2.03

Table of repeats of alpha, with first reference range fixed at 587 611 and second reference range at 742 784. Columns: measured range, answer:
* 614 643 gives -3.4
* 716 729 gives 1.5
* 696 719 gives 1.0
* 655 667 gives -0.1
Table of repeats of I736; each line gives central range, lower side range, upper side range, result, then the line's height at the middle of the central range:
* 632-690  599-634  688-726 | -4.1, 1.99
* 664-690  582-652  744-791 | 0.7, 2.1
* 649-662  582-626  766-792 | -1.4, 1.93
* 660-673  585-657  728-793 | 0.5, 2.08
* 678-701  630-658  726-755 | 1.4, 2.15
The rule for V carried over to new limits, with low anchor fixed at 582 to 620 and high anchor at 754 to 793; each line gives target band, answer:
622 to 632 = -1.6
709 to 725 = 0.9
